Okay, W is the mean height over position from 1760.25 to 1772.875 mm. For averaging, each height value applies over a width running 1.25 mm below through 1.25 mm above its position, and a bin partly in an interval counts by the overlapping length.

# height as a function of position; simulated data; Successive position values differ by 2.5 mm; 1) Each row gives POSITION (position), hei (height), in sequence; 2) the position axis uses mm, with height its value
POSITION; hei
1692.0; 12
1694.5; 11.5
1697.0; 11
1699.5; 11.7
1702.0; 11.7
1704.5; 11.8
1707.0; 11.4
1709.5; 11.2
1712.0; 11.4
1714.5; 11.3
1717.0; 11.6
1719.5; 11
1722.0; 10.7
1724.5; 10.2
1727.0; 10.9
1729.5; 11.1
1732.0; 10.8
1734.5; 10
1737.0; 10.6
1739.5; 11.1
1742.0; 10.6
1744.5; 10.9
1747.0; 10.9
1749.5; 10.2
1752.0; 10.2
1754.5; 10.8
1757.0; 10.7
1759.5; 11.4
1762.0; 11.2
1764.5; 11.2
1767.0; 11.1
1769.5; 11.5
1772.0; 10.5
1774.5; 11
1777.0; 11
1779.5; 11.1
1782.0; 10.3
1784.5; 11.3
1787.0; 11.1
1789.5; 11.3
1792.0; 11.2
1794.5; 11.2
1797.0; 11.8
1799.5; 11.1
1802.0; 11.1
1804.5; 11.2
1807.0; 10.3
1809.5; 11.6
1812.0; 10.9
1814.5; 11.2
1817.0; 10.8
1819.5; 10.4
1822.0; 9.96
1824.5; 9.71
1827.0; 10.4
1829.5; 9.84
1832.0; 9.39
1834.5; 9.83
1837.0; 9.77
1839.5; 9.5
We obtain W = 11.1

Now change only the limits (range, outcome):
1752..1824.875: 11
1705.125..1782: 10.9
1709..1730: 11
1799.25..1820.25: 11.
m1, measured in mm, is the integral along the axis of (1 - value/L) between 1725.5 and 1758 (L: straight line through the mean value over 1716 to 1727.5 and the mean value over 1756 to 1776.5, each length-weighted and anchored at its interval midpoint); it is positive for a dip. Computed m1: 0.8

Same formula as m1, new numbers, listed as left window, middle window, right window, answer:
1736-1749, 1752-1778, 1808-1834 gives -0.8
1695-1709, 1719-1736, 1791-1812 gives 1.1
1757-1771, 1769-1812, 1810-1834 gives -1.1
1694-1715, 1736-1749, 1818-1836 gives 0.2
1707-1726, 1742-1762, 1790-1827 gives 0.5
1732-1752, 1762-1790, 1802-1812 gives -0.6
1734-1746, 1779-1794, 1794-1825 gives -0.3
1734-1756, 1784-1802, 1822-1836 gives -1.9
